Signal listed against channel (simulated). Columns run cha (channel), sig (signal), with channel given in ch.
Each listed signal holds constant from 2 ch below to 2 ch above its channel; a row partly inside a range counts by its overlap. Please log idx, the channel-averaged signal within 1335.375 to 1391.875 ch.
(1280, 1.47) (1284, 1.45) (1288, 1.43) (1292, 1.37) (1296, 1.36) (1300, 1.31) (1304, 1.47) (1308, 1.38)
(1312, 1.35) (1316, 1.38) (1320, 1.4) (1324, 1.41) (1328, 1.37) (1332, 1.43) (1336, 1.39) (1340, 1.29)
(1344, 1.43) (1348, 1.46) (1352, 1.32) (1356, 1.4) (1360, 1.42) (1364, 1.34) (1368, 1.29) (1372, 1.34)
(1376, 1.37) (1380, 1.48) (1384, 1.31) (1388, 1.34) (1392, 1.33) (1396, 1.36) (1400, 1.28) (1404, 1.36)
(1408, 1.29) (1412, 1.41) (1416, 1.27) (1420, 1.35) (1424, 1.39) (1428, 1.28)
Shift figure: 1.37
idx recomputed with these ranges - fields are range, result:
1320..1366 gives 1.39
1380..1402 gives 1.34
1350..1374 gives 1.35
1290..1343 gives 1.38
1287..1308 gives 1.39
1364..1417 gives 1.34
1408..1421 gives 1.33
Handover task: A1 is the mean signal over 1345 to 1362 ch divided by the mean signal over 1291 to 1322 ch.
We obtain 1.02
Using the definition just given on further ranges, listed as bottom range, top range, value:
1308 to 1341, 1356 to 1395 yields 0.99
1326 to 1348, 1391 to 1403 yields 0.95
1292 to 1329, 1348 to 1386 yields 0.99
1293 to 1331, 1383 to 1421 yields 0.96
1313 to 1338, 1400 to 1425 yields 0.96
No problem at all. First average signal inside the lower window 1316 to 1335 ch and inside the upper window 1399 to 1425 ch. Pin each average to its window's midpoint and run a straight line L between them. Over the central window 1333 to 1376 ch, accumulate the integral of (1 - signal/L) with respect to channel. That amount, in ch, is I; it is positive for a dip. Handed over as 0.27 ch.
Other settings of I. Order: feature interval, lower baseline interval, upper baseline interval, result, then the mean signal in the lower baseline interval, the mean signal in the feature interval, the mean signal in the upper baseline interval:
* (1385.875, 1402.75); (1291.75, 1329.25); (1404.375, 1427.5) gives 0.2 ch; 1.38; 1.33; 1.34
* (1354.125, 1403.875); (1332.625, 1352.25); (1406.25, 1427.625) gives 0.3 ch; 1.39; 1.36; 1.34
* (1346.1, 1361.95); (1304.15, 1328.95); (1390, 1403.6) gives -0.5 ch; 1.39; 1.4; 1.33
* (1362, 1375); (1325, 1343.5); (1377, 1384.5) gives 0.7 ch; 1.38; 1.33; 1.41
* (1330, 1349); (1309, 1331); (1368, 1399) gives -0.3 ch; 1.38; 1.4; 1.35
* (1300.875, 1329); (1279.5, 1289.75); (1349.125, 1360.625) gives 0.5 ch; 1.45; 1.39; 1.38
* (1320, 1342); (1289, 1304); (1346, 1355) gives 0.0 ch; 1.37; 1.38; 1.39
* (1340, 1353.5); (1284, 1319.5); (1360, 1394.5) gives -0.2 ch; 1.39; 1.39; 1.35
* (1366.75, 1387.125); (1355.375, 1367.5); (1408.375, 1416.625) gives 0.1 ch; 1.37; 1.36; 1.34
